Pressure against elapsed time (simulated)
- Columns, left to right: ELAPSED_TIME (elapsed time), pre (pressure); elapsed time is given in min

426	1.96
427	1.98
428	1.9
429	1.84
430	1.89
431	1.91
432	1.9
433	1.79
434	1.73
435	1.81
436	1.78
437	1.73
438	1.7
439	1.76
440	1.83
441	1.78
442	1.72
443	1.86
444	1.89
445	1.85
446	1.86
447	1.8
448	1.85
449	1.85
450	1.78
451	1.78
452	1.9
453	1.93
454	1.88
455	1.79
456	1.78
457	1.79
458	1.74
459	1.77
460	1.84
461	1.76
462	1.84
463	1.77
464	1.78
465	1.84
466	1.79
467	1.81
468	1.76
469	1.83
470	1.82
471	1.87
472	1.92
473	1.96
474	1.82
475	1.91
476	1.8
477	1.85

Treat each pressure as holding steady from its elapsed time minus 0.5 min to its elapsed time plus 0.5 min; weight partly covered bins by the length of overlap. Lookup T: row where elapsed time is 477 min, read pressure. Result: 1.85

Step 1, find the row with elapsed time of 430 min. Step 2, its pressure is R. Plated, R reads 1.89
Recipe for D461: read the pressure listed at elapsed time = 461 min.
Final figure 1.76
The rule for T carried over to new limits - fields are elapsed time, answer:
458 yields 1.74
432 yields 1.9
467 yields 1.81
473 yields 1.96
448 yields 1.85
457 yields 1.79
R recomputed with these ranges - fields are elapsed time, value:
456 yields 1.78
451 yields 1.78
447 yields 1.8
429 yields 1.84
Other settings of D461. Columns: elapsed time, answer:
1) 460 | 1.84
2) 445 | 1.85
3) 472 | 1.92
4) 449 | 1.85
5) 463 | 1.77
